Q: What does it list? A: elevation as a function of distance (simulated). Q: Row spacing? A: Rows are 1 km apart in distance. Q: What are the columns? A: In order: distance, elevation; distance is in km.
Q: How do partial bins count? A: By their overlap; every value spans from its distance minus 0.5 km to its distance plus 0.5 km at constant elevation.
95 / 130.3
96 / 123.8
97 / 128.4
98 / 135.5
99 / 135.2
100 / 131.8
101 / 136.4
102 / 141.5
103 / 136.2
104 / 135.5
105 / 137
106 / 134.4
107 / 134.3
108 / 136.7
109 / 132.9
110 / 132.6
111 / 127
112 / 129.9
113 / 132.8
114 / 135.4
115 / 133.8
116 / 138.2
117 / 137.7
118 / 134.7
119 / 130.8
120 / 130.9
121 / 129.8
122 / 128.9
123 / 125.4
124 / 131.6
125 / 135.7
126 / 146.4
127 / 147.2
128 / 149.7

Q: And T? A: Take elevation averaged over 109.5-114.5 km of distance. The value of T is 132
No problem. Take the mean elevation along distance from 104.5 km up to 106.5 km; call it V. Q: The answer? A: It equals 136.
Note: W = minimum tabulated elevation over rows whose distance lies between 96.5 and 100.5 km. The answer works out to 128.4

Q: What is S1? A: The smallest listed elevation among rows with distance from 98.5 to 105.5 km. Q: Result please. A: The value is 131.8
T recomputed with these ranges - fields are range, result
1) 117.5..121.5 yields 132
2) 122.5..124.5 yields 128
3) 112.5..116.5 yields 135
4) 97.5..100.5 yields 134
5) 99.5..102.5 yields 137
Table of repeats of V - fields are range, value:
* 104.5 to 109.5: 135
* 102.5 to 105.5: 136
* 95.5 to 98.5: 129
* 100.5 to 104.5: 137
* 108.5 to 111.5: 131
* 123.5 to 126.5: 138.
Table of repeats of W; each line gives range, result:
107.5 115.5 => 127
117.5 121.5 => 129.8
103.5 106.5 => 134.4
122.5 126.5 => 125.4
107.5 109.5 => 132.9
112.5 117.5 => 132.8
